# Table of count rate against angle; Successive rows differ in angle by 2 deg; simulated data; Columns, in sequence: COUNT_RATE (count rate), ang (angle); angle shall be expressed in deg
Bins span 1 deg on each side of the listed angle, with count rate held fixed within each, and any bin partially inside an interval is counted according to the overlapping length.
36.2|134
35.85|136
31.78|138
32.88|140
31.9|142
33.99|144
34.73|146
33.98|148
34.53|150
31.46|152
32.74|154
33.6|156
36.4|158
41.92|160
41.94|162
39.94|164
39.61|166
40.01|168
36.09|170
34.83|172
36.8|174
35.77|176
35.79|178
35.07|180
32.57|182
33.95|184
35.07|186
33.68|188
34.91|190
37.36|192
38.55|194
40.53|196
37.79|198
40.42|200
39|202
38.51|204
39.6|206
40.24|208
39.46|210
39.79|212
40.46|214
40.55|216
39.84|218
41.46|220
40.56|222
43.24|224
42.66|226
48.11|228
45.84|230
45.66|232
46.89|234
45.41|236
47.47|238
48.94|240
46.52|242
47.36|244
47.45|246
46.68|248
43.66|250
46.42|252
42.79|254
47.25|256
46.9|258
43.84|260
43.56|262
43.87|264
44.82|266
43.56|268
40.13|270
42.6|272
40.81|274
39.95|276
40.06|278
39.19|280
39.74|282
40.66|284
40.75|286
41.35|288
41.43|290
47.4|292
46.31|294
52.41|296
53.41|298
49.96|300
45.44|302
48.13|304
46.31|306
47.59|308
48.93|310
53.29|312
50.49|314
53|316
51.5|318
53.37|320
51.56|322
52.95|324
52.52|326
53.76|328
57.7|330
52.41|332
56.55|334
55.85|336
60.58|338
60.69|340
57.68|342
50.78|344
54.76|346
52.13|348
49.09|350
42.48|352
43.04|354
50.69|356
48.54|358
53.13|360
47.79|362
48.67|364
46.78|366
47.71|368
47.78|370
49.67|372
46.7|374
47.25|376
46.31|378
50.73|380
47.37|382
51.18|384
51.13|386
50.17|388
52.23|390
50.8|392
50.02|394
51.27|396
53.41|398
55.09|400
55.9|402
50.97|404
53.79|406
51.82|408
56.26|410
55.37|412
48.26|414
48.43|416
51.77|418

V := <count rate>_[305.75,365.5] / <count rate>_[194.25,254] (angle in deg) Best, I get 1.21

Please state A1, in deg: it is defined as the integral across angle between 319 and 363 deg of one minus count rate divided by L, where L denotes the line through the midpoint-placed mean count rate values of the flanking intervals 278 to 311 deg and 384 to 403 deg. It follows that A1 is -3.7 deg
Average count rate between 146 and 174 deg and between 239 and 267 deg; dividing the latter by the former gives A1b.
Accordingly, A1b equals 1.25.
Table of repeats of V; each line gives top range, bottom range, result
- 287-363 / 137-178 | 1.42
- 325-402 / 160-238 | 1.30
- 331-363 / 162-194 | 1.44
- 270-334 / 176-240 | 1.19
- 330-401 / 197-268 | 1.17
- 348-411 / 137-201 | 1.39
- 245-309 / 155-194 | 1.21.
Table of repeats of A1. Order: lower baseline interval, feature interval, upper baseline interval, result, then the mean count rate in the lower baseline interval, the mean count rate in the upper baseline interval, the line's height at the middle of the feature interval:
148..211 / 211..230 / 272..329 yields -0.8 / 37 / 47.1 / 40.4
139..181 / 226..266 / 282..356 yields -2.1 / 35.9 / 50.3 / 43.7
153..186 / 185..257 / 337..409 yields -3.5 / 36.6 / 50.8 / 40.2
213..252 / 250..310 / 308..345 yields 6.0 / 44.7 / 53.9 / 49.4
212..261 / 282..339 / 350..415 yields -3.1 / 44.7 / 50.1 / 47.4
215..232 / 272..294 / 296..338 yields 3.3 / 43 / 52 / 48.7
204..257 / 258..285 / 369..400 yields 2.1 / 43.9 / 49.9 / 45.5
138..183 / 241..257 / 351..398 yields -1.9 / 35.7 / 48.9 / 41.1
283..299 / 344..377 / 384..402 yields 0.9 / 45.5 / 52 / 49.9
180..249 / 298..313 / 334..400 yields -0.6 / 41.3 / 50.7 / 46.9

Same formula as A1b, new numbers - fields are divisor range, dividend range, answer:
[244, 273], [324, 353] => 1.21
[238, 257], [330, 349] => 1.20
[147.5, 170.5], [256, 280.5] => 1.16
